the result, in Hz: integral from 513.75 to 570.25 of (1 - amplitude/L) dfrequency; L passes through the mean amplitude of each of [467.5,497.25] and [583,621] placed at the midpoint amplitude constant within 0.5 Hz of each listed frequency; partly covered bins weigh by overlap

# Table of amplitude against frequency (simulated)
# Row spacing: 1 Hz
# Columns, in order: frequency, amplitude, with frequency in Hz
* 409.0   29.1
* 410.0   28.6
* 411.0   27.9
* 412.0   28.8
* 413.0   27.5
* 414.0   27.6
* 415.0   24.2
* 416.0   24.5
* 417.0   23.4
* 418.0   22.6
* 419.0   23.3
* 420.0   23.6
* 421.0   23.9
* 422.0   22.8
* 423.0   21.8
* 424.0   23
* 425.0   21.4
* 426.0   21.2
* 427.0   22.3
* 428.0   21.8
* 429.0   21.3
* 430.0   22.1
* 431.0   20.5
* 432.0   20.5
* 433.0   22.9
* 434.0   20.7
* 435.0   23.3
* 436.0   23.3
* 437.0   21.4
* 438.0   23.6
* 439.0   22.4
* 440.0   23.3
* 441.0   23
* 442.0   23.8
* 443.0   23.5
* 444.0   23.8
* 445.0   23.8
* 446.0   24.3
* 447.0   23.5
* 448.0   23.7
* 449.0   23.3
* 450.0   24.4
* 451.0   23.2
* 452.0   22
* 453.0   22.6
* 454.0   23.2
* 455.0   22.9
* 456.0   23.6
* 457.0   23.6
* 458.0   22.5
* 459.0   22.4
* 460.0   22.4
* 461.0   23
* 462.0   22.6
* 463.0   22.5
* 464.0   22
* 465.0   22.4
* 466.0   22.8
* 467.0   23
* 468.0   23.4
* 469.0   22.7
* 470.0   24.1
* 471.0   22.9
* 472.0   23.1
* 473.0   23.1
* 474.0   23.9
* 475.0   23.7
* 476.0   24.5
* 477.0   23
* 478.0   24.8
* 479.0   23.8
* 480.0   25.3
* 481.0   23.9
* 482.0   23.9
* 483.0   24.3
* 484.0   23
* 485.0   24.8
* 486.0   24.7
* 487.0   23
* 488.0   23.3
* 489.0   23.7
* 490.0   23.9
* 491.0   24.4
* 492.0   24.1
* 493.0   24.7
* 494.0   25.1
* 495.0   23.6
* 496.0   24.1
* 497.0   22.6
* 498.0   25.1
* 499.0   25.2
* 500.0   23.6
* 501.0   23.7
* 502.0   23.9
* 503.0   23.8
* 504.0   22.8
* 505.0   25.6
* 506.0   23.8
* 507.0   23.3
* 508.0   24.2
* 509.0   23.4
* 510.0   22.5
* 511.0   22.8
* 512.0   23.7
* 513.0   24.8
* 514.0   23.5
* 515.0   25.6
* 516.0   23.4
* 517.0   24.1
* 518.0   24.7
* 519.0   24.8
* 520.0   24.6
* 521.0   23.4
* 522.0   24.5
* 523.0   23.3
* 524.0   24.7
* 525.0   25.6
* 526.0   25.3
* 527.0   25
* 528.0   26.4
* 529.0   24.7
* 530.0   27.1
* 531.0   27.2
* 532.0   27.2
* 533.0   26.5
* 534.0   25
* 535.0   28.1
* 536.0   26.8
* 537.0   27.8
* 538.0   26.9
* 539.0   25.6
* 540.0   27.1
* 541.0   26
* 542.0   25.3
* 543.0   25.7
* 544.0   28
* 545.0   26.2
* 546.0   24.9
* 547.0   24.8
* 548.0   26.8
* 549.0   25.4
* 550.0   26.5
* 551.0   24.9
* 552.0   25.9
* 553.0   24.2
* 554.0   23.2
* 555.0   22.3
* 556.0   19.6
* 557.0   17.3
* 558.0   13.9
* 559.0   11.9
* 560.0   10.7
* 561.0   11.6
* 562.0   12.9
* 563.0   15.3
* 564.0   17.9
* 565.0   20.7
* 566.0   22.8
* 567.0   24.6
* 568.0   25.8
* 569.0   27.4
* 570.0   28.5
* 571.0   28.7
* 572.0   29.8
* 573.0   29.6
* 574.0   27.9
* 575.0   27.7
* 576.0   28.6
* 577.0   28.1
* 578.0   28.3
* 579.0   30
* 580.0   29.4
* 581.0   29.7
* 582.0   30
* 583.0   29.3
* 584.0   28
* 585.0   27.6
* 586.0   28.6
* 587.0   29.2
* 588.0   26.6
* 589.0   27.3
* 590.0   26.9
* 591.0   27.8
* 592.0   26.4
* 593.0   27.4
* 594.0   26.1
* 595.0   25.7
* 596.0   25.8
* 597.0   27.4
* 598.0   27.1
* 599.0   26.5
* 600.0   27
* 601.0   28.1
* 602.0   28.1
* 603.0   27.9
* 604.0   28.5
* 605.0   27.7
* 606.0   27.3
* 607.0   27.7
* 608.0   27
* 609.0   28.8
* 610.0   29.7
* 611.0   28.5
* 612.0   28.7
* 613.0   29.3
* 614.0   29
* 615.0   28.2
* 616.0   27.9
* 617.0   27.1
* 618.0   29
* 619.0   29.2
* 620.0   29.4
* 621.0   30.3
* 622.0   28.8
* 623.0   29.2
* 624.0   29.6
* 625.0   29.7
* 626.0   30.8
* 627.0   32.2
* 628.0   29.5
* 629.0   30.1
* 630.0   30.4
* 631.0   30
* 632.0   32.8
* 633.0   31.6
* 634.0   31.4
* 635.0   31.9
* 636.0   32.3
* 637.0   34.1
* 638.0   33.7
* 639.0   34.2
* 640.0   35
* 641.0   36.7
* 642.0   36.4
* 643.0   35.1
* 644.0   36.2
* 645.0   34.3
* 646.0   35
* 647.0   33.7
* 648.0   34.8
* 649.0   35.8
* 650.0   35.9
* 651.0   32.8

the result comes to 4.7 Hz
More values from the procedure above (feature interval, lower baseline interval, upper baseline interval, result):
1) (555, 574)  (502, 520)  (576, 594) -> 4.5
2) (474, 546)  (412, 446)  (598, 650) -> 4.3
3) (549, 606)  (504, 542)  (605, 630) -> 4.7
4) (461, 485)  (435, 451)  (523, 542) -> 0.9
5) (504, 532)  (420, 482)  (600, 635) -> 1.0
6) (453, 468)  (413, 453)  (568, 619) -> 0.7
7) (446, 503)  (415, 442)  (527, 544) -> 1.5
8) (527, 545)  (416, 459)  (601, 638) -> 0.0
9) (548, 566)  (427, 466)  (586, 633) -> 4.9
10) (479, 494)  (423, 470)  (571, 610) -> 0.0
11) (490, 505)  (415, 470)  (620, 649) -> 0.9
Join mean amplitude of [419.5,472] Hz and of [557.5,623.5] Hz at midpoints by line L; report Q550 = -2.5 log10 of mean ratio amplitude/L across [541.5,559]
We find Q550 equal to 0.08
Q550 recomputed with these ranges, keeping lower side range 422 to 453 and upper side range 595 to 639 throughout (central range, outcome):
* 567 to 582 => -0.03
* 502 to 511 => 0.07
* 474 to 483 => 0.00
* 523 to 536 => 0.00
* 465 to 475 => 0.03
